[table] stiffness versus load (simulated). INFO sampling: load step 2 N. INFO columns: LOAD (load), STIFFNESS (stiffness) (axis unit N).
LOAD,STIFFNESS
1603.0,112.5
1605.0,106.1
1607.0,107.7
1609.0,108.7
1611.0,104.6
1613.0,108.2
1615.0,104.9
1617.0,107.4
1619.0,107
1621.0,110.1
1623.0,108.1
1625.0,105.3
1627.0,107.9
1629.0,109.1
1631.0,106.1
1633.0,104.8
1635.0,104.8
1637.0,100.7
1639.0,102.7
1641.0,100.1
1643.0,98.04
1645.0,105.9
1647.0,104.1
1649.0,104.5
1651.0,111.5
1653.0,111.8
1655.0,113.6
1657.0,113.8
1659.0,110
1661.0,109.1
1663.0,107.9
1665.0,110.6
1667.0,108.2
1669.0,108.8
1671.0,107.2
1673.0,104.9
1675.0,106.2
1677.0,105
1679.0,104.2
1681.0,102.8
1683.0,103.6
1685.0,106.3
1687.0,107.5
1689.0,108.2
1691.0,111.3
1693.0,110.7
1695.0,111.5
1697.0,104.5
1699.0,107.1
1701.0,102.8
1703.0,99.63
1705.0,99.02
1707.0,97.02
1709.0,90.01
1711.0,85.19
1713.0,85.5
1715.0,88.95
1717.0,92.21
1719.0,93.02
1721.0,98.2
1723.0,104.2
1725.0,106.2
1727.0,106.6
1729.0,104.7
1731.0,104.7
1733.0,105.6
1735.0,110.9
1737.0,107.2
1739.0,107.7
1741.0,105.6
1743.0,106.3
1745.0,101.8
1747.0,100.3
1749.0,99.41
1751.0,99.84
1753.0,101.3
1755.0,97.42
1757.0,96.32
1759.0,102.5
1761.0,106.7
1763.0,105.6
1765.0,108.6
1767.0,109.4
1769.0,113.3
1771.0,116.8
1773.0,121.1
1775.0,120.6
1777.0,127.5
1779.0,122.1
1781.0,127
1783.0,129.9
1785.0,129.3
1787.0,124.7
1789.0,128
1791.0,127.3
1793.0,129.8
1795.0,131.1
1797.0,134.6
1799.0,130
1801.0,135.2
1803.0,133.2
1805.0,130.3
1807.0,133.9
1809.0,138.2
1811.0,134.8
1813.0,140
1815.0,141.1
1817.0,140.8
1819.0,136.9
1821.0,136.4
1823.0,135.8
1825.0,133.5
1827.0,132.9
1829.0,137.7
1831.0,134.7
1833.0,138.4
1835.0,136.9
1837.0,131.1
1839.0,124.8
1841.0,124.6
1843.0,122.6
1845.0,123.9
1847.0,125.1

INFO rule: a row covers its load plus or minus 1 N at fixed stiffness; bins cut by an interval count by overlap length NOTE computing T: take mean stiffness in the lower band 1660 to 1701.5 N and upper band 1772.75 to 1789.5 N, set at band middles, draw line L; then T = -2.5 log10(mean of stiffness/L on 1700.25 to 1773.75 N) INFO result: 0.15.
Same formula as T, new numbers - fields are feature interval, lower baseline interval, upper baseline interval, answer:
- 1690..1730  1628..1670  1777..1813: 0.17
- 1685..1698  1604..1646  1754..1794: 0.02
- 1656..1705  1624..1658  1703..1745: -0.04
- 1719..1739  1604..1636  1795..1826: 0.18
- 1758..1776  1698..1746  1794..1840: 0.05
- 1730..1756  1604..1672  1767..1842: 0.18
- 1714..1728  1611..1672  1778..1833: 0.21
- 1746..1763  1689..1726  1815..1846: 0.12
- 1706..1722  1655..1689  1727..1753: 0.16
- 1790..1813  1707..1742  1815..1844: -0.07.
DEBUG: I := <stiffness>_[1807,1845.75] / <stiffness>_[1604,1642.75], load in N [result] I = 1.3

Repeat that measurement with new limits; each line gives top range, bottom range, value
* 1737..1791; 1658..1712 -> 1.07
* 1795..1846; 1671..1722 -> 1.32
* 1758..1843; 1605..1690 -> 1.20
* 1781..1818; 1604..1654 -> 1.25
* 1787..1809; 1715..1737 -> 1.28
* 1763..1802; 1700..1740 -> 1.25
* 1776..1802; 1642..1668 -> 1.19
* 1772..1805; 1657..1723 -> 1.25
